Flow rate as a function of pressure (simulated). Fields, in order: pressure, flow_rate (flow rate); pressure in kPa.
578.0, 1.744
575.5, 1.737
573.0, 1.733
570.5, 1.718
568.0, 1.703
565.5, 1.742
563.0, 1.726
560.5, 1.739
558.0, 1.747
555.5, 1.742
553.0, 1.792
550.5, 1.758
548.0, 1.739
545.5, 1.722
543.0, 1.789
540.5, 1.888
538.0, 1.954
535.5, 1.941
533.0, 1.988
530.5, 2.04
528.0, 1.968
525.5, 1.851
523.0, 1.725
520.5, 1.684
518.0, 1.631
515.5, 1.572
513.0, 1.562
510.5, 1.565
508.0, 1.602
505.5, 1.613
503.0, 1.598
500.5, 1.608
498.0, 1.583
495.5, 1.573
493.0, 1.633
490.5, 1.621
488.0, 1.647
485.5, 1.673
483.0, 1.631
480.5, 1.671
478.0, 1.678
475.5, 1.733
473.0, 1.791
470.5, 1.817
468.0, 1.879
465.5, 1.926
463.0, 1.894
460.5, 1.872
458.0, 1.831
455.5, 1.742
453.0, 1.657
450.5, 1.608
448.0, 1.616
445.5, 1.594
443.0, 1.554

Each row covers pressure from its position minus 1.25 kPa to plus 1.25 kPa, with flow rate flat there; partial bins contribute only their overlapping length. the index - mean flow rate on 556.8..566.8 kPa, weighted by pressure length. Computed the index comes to 1.74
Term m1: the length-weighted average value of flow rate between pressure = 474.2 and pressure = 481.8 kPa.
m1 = 1.69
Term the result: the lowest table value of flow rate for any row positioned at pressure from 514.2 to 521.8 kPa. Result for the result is 1.572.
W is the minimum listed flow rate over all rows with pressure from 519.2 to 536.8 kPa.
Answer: 1.684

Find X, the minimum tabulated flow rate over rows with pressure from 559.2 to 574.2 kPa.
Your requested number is 1.703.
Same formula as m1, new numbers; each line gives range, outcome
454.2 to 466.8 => 1.85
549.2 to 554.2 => 1.77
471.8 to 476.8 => 1.76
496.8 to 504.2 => 1.6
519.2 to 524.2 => 1.7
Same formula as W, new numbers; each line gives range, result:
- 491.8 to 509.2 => 1.573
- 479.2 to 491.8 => 1.621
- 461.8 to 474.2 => 1.791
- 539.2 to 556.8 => 1.722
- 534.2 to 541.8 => 1.888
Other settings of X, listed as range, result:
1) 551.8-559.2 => 1.742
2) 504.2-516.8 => 1.562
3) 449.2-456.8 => 1.608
